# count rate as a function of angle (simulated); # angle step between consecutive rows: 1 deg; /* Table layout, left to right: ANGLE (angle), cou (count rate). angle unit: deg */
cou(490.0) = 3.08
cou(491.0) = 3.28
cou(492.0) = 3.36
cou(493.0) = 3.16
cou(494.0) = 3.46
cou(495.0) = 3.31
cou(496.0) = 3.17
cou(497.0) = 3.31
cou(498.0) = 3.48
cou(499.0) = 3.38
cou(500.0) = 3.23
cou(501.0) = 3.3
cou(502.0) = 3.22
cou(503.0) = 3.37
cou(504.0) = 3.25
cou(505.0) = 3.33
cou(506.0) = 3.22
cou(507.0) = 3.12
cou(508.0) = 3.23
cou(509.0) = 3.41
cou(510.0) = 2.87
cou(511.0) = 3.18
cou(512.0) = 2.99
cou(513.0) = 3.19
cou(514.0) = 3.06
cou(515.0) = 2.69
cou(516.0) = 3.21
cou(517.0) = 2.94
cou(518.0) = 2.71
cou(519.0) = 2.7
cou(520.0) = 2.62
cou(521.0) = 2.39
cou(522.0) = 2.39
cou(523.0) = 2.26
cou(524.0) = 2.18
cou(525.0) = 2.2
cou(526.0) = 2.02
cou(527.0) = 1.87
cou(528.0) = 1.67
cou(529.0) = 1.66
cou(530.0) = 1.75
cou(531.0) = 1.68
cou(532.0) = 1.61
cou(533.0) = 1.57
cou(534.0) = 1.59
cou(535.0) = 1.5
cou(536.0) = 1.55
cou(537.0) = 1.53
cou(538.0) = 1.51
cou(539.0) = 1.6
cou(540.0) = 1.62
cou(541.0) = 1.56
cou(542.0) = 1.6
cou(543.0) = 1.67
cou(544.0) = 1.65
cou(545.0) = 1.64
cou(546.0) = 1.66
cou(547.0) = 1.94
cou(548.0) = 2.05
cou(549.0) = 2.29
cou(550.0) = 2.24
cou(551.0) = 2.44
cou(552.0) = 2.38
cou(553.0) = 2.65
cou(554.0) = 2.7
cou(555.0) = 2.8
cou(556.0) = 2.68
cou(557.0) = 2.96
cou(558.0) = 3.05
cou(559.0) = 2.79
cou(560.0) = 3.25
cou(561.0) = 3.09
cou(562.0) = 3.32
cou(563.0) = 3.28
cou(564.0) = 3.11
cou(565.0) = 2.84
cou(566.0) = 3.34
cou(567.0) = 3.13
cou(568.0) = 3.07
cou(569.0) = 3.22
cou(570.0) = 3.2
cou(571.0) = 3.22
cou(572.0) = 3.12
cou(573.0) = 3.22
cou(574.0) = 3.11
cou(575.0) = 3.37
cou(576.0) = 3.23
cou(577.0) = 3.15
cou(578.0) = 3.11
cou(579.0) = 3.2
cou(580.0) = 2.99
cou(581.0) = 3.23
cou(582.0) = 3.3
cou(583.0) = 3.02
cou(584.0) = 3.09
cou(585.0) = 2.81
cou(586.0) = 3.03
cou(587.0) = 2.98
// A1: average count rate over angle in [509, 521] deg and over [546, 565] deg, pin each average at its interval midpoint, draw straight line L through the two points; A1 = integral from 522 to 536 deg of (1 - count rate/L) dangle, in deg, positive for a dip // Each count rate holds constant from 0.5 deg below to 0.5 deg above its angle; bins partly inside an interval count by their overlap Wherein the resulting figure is 5.0 deg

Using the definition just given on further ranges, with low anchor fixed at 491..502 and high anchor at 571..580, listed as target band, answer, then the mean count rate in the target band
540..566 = 6.0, 2.47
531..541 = 5.2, 1.57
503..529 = 4.3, 2.74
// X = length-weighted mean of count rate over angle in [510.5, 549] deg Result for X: 2.09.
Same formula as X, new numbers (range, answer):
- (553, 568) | 3.01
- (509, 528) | 2.63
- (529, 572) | 2.34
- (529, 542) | 1.59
